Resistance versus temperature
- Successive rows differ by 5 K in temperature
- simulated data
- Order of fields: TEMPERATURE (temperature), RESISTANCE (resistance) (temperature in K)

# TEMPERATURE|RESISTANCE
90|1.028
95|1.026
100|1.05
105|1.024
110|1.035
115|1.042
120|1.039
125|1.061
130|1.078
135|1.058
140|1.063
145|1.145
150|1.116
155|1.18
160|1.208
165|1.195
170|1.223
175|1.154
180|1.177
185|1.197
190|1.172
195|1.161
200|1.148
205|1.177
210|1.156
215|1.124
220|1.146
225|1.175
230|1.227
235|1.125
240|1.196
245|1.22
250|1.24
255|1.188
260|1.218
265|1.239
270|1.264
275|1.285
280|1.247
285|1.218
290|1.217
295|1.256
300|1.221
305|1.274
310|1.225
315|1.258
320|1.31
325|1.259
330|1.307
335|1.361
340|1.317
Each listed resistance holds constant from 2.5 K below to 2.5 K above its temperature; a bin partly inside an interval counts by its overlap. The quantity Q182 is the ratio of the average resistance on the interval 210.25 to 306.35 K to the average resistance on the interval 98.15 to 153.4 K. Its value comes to 1.14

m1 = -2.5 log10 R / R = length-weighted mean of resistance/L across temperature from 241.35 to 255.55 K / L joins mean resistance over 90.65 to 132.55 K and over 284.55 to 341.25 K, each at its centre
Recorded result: -0.02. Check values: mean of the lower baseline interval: 1.04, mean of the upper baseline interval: 1.27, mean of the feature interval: 1.22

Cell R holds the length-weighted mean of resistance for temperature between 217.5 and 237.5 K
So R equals 1.17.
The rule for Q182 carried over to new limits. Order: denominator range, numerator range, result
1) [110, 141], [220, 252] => 1.13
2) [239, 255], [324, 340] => 1.08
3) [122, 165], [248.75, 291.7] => 1.11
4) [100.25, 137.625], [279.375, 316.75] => 1.18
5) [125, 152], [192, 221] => 1.06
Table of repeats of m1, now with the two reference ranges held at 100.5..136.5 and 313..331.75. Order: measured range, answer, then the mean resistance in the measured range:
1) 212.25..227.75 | 0.01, 1.15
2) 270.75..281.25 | -0.03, 1.27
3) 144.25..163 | -0.07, 1.16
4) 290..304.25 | 0.01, 1.24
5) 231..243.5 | 0.01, 1.17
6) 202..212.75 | -0.01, 1.16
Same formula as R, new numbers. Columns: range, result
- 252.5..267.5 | 1.22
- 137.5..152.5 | 1.11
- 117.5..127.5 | 1.05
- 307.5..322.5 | 1.26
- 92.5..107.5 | 1.03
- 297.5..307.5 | 1.25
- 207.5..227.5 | 1.15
